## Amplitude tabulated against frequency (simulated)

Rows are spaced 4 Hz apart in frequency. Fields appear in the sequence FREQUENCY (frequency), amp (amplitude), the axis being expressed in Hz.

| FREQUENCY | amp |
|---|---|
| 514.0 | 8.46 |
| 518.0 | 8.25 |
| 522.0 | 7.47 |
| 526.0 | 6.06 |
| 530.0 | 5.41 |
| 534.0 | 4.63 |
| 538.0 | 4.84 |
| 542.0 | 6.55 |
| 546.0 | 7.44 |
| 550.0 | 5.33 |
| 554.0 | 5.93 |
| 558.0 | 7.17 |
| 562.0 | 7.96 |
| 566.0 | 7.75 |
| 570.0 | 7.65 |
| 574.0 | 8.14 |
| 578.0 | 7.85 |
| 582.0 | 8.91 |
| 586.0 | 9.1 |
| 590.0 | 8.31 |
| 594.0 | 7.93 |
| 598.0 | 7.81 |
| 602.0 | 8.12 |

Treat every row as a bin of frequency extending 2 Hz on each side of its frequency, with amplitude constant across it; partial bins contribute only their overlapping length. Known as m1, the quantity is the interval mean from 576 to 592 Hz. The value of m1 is 8.54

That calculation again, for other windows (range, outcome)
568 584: 8.14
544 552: 6.38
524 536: 5.37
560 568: 7.86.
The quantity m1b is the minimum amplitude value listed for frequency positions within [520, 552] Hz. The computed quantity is 4.63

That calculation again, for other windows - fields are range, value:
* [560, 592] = 7.65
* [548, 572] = 5.33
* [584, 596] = 7.93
